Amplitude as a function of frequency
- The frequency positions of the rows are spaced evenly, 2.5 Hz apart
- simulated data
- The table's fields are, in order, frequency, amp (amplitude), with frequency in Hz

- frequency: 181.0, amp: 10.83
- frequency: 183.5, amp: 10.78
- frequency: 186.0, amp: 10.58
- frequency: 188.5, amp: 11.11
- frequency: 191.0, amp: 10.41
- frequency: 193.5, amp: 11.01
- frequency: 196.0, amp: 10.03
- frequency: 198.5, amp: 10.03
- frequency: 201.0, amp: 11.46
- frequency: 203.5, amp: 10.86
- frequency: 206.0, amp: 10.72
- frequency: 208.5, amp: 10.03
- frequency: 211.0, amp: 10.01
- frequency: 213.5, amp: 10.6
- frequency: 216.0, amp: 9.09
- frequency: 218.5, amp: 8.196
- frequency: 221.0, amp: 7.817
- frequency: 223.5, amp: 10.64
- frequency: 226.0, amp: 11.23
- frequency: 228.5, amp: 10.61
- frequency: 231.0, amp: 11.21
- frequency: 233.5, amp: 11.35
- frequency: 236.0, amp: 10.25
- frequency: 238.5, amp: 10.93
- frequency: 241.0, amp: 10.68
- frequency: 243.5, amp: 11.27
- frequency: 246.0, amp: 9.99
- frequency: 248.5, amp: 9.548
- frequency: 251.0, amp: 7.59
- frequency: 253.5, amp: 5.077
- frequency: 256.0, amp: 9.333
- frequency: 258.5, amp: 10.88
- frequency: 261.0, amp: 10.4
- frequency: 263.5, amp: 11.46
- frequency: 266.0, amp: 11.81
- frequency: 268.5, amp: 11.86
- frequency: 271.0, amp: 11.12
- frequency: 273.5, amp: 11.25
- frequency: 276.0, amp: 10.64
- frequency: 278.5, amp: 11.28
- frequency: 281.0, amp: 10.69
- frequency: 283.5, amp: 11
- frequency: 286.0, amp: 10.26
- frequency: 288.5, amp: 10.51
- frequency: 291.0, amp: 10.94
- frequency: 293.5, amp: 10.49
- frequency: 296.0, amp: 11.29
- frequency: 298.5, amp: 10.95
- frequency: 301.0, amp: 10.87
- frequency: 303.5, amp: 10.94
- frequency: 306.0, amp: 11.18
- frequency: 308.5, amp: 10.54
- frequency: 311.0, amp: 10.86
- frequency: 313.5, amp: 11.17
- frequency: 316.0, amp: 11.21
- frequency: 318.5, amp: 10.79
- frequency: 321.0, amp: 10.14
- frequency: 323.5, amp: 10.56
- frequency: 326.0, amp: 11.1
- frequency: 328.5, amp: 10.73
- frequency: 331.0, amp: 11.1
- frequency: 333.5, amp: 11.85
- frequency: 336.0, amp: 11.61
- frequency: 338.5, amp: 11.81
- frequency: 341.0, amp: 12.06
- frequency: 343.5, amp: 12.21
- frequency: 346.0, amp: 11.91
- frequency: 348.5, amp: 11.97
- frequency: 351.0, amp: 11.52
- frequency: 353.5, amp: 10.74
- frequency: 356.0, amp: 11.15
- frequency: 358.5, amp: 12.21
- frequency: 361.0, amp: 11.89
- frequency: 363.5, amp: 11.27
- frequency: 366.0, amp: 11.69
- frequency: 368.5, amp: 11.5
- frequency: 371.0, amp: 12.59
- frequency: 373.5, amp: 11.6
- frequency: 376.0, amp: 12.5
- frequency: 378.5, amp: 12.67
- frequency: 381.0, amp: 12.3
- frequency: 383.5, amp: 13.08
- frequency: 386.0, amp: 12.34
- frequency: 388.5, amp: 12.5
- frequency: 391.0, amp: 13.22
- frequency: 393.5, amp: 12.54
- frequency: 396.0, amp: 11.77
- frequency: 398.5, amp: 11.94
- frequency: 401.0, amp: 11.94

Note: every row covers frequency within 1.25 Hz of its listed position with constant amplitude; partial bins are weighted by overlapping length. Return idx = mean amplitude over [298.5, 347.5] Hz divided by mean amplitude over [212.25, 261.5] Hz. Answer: 1.14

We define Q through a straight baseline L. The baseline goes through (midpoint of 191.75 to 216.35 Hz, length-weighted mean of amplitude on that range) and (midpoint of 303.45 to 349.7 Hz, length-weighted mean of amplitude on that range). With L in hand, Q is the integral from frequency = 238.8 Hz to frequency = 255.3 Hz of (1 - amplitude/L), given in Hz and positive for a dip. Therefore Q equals 2.4 Hz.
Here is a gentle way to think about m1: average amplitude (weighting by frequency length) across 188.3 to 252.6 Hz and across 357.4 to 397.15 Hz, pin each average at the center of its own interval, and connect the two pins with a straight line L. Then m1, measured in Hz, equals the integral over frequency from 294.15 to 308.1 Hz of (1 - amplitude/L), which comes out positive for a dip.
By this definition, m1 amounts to 0.3 Hz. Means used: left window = 10.2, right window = 12.2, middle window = 11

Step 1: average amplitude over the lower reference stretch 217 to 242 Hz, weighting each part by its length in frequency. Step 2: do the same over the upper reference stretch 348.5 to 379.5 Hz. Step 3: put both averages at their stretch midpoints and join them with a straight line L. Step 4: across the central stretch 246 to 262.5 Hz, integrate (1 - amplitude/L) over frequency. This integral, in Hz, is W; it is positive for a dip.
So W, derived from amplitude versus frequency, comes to 2.5 Hz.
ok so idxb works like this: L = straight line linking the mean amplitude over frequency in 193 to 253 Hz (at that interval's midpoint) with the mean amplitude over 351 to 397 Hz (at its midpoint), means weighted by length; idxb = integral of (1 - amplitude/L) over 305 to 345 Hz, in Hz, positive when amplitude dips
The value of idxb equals 0.9 Hz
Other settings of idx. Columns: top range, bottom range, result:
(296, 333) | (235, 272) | 1.08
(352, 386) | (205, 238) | 1.18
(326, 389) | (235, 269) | 1.18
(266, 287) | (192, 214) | 1.05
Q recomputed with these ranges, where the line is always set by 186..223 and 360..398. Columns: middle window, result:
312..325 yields 0.8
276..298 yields 0.6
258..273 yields -0.6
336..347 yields -0.2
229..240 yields -0.4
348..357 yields 0.5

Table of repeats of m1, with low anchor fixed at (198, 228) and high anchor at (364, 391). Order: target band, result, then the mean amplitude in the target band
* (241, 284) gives 1.8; 10.3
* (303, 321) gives 0.8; 10.9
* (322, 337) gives 0.7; 11.1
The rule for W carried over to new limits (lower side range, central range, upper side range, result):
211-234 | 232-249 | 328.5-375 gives -0.60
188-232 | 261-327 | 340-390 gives 1.44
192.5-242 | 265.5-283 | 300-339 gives -0.80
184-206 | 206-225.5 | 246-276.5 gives 1.61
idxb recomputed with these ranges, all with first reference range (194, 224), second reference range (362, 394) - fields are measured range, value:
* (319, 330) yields 0.9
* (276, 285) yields 0.0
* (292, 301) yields 0.2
